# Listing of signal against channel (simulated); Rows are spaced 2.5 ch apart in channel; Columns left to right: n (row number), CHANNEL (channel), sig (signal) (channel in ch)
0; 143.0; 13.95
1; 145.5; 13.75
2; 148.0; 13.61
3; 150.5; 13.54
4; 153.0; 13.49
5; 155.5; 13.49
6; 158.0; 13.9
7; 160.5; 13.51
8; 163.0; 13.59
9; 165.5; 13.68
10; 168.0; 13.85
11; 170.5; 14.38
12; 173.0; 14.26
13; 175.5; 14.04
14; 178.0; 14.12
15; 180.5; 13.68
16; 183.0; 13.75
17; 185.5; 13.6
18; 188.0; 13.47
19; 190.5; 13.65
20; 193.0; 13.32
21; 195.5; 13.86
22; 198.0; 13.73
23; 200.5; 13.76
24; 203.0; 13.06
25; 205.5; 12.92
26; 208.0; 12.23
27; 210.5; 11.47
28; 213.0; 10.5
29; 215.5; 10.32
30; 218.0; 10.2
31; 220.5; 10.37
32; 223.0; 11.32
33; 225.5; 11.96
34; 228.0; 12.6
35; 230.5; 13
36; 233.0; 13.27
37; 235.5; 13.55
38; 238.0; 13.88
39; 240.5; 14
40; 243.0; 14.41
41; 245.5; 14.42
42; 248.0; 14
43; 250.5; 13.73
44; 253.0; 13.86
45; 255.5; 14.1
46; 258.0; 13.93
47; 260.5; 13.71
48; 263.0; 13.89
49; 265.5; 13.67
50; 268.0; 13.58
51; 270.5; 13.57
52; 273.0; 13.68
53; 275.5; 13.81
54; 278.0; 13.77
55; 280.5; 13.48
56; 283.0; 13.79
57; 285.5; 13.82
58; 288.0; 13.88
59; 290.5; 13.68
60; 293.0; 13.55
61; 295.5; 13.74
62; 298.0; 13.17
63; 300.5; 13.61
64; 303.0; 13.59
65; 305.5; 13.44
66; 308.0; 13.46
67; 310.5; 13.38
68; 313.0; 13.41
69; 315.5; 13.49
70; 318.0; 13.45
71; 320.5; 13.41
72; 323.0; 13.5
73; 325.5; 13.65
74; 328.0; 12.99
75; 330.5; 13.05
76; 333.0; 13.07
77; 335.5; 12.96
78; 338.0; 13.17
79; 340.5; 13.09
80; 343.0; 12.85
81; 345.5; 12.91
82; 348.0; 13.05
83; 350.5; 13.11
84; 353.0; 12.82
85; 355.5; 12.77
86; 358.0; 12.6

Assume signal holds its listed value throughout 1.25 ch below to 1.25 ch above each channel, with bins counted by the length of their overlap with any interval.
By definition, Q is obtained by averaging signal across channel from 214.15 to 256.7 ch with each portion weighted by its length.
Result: 12.9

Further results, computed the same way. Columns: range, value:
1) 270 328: 13.6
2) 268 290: 13.7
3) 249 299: 13.7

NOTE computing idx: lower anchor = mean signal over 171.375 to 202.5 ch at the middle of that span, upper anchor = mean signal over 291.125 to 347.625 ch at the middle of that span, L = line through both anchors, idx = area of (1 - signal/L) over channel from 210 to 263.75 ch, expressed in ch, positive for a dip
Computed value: 2.9 ch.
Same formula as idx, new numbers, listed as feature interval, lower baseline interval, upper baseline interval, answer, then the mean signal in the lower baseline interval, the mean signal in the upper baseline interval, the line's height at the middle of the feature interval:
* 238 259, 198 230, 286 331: -2.7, 11.8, 13.5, 12.4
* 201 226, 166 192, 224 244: 3.7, 13.9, 13.3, 13.5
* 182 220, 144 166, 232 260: 3.2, 13.6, 13.9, 13.8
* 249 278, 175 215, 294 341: -1.1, 13.1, 13.4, 13.3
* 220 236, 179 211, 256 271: 1.4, 13.3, 13.8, 13.5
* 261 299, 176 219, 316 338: -1.6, 12.8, 13.3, 13.1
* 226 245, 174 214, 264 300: -0.1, 13.2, 13.7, 13.4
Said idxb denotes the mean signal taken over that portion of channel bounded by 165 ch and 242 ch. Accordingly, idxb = 13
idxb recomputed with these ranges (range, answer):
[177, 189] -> 13.7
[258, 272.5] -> 13.7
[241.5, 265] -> 14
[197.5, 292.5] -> 13.1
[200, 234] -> 11.9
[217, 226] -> 10.9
